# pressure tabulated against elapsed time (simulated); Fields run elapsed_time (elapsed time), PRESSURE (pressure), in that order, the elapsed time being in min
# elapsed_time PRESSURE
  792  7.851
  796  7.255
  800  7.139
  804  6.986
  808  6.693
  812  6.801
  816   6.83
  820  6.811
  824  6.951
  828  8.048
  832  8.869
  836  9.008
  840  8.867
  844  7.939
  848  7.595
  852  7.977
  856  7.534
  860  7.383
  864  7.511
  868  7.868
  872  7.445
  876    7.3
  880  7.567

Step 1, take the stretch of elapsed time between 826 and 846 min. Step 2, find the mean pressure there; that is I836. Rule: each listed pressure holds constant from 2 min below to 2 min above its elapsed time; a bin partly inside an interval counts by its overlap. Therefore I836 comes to 8.55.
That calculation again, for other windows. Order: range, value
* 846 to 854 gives 7.79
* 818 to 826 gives 6.88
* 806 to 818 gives 6.77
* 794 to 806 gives 7.13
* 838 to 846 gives 8.4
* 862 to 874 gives 7.61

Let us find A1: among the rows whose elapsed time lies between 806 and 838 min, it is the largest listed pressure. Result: 9.008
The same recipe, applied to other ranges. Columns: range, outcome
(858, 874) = 7.868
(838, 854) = 8.867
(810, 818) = 6.83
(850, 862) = 7.977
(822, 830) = 8.048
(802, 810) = 6.986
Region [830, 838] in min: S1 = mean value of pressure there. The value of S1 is 8.94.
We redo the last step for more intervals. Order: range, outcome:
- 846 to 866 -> 7.6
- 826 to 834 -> 8.46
